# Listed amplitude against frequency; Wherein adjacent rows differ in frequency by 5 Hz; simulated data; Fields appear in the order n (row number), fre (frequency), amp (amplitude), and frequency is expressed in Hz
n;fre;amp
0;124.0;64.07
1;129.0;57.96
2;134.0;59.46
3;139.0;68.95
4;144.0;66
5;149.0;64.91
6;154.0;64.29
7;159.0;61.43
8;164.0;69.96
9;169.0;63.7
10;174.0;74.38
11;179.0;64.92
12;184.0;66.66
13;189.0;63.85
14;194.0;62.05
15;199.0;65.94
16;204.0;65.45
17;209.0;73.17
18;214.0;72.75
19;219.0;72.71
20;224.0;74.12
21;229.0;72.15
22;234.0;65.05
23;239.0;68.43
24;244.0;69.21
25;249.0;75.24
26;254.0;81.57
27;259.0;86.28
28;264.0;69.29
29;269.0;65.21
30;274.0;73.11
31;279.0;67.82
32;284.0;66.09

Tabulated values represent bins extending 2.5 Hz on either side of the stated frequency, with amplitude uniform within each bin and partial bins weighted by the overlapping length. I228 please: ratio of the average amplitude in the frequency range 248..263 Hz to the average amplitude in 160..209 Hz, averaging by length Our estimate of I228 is 1.2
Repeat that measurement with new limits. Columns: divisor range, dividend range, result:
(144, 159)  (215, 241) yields 1.10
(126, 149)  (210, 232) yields 1.15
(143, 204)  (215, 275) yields 1.11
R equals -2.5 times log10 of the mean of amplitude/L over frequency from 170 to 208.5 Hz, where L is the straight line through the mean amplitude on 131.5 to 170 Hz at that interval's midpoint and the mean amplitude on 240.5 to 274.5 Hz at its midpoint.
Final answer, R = 0.03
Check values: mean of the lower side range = 64.9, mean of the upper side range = 74.2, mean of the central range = 66.4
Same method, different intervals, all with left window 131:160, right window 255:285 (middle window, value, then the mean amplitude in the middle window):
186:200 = 0.06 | 63.8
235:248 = 0.02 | 69.1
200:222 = -0.04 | 70.7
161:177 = -0.05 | 69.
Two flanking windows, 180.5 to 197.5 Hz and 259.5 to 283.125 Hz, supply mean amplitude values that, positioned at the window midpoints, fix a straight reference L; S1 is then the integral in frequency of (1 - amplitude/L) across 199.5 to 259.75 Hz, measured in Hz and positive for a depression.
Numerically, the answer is -4.63 Hz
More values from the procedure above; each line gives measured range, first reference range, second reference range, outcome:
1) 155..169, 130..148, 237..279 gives 0.2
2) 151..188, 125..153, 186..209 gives -1.1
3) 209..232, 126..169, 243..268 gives -0.2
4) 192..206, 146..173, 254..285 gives 0.7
